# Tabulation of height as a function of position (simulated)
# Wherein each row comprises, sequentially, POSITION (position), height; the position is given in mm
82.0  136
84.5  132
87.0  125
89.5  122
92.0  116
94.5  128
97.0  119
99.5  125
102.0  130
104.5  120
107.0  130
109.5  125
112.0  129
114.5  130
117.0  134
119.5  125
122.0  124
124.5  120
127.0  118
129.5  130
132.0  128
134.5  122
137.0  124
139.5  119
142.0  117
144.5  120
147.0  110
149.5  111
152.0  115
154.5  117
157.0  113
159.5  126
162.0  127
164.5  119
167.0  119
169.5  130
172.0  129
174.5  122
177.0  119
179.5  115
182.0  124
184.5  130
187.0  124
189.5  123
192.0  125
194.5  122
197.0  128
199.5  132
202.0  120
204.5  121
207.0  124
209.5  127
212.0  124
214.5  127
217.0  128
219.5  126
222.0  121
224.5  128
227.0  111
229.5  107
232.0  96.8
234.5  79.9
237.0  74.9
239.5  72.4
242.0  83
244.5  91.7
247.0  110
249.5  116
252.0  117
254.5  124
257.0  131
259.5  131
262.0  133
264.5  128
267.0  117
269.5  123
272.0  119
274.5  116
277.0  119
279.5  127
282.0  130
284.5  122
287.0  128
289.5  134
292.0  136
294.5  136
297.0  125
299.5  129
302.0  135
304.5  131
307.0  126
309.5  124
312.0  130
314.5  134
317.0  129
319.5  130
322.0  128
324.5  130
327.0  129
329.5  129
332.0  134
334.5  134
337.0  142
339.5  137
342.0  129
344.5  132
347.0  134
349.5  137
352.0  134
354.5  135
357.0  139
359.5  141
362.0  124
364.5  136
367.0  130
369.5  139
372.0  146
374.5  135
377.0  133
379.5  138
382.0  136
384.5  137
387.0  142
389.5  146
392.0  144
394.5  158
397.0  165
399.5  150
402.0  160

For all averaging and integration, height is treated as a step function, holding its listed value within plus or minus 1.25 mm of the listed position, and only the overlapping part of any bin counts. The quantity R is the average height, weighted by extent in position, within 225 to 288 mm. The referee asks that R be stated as 112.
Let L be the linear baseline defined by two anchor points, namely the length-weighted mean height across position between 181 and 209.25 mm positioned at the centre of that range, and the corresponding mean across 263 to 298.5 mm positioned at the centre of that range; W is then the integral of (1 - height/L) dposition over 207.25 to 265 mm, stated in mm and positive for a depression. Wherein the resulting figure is 5.9 mm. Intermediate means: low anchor 125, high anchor 126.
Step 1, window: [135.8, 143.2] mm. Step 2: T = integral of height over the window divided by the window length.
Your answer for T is 120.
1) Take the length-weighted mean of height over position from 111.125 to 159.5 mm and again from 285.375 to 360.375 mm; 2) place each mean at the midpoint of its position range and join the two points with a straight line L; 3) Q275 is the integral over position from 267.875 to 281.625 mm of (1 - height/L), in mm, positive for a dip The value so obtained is 0.9 mm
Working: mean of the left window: 121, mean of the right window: 132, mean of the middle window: 121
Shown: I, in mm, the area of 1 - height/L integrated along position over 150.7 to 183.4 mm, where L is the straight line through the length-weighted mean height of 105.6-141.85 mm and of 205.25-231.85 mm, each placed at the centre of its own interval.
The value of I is 0.59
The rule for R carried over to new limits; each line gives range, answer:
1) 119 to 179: 121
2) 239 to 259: 108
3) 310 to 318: 130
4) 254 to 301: 127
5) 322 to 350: 133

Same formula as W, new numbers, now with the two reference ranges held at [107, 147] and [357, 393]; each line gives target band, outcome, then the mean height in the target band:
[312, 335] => 0.7 mm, 131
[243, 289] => 3.6 mm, 121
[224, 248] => 6.6 mm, 94.3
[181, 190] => 0.1 mm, 125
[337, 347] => 0.1 mm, 134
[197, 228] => 1.1 mm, 124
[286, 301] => 0.2 mm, 131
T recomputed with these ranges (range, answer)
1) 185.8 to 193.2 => 124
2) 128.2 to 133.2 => 129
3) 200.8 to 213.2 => 123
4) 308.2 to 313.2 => 127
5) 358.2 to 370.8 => 134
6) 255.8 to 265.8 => 131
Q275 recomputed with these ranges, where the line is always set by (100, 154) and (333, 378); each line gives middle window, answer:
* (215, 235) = 2.22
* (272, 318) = 1.38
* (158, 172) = 0.06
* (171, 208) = 0.72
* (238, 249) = 3.28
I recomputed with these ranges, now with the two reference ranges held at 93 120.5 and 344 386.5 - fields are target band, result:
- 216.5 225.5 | 0.4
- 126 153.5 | 1.8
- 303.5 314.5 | 0.4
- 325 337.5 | 0.2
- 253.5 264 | 0.2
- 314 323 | 0.3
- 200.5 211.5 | 0.6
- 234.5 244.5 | 4.0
